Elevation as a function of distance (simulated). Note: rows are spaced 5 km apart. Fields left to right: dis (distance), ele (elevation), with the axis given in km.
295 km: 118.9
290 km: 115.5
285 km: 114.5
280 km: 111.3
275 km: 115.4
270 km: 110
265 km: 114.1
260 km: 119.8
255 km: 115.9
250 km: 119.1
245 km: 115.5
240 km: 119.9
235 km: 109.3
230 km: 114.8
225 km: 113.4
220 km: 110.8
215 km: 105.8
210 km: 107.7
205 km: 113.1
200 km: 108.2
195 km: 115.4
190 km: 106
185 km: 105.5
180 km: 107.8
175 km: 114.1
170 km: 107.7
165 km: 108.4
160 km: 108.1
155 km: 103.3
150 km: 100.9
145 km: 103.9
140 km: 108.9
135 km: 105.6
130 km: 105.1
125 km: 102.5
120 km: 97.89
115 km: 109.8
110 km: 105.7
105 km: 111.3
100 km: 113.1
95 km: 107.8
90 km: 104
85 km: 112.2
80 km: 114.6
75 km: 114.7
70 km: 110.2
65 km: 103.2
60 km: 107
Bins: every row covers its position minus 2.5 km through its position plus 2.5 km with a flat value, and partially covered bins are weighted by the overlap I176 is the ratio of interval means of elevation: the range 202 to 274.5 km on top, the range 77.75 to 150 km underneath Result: 1.1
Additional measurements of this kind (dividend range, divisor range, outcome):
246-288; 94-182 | 1.08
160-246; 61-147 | 1.03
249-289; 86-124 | 1.07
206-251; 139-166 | 1.07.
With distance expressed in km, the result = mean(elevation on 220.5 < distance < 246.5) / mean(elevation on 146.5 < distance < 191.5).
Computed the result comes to 1.07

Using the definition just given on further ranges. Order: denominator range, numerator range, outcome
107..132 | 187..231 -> 1.06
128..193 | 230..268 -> 1.09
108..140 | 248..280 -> 1.10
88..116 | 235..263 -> 1.08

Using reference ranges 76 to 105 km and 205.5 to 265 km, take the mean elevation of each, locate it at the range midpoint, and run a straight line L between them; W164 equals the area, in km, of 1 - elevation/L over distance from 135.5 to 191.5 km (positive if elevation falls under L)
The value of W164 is 2.7 km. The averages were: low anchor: 111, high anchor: 114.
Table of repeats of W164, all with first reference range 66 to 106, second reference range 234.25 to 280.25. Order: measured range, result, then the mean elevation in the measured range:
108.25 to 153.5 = 3.0 km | 104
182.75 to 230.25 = 1.7 km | 110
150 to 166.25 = 1.0 km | 106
